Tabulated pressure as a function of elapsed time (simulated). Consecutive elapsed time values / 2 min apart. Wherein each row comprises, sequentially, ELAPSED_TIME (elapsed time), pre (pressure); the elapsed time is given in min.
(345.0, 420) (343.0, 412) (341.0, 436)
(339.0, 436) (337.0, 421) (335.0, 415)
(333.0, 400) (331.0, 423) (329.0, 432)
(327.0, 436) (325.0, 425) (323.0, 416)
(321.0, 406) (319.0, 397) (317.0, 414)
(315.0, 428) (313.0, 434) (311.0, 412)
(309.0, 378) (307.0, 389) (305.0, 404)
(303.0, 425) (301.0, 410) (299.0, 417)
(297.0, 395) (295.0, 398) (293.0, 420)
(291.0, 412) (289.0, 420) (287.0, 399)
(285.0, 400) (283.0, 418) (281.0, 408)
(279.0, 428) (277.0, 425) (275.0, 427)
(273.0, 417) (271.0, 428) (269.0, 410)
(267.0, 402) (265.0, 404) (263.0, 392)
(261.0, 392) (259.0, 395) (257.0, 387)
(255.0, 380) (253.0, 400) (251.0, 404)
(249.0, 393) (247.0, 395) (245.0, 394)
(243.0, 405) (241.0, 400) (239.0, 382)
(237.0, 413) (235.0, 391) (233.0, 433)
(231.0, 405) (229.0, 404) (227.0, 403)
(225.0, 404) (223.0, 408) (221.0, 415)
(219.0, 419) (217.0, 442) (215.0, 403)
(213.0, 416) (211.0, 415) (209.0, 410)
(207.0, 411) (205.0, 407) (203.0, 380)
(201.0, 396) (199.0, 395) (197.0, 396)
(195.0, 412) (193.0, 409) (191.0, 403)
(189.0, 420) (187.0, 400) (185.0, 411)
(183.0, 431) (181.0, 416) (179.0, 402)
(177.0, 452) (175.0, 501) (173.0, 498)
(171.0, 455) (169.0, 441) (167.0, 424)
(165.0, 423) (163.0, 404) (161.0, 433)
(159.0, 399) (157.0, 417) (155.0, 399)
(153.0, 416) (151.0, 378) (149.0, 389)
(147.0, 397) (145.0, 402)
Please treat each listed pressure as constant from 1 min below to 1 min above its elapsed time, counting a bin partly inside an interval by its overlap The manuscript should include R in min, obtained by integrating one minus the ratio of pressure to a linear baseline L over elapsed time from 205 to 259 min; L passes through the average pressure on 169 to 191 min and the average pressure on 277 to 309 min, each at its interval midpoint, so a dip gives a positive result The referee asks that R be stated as 2.46 min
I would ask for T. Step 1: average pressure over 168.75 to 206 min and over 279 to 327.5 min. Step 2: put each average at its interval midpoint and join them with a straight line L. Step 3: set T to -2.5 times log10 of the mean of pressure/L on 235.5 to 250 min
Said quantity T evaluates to 0.05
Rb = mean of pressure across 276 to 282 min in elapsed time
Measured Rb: 420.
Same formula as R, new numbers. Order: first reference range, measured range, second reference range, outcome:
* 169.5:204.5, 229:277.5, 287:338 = 1.67 min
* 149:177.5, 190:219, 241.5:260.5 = 0.42 min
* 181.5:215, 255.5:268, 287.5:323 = 0.42 min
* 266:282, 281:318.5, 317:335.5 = 0.71 min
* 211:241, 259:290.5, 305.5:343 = 0.16 min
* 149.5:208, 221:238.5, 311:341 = 0.48 min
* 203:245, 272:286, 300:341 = -0.18 min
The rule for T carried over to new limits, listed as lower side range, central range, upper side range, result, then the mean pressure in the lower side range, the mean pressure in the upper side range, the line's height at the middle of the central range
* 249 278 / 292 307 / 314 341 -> 0.01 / 404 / 420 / 413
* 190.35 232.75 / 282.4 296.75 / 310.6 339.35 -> 0.02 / 408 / 419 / 416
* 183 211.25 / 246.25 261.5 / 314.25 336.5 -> 0.05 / 405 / 417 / 411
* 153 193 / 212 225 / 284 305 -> 0.01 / 427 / 409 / 420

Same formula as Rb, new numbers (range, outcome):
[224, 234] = 410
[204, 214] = 412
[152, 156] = 408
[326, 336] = 421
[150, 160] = 402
